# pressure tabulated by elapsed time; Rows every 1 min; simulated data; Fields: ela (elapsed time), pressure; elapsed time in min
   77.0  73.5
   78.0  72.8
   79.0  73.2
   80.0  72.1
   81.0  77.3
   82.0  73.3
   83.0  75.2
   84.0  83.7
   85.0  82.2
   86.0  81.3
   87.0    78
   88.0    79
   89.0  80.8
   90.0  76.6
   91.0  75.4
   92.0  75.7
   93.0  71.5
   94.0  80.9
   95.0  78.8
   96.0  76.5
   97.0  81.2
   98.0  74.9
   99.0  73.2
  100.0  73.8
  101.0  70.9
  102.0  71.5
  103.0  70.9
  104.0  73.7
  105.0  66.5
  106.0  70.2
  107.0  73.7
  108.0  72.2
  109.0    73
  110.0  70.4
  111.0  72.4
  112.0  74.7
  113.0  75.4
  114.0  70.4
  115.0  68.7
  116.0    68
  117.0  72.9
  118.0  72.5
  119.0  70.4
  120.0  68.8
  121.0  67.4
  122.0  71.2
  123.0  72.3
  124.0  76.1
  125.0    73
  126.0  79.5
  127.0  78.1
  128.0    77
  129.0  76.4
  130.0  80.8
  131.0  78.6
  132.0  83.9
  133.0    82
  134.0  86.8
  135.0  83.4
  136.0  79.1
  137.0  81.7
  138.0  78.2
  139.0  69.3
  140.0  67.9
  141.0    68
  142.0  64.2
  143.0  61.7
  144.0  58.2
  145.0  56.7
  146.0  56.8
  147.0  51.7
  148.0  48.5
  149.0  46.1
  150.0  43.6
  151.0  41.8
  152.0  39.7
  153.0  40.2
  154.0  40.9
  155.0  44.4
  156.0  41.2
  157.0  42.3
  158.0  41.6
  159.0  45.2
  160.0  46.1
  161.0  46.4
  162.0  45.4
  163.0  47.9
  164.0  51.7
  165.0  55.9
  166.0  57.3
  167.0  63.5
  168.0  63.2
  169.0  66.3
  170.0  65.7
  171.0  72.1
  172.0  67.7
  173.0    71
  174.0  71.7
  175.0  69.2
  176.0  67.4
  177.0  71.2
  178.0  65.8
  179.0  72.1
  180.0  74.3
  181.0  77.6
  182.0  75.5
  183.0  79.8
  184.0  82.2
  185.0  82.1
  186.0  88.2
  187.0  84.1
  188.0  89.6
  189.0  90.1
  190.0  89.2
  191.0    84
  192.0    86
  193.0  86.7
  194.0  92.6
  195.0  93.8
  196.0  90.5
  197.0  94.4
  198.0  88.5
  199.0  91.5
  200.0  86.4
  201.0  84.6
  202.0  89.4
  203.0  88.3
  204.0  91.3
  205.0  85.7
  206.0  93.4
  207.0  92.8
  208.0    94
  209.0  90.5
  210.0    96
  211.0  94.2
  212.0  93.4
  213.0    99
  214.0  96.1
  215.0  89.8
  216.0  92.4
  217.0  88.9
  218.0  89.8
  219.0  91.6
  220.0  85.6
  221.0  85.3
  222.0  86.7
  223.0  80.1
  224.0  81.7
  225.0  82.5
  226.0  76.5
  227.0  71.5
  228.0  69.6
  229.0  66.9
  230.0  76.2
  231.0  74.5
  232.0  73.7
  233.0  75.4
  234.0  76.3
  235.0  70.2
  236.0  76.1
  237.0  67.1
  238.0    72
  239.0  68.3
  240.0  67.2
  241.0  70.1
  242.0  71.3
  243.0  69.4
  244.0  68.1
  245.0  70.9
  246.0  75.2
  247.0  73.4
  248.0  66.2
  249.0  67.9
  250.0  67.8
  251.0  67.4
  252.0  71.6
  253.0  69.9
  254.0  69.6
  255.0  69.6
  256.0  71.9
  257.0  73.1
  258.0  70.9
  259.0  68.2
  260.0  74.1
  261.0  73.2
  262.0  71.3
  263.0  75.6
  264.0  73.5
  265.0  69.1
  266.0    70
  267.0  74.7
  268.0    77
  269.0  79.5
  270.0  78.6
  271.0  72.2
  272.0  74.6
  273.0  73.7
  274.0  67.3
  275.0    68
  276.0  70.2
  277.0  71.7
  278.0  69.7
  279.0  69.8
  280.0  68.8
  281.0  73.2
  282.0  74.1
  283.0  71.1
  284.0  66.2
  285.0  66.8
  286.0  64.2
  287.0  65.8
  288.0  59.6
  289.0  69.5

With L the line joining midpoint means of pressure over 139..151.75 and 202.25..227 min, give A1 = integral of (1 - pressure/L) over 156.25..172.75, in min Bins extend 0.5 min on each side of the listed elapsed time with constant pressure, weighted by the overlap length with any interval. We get 2.6 min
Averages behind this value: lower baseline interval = 55.7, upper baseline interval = 89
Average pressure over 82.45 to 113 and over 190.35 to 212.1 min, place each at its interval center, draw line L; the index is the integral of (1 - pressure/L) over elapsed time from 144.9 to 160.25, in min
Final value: 7.0 min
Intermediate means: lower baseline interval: 75.3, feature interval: 45.1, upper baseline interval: 90.3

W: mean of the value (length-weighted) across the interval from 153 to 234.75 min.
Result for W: 76.4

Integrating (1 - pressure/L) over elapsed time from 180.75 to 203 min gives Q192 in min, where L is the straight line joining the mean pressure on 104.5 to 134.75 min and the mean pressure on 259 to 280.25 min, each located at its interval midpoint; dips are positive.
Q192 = -4.1 min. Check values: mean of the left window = 74.2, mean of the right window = 72.4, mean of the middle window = 86.8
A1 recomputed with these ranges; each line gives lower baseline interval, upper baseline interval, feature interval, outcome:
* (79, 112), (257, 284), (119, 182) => 9.0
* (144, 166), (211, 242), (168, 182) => -3.5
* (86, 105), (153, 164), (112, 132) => -3.7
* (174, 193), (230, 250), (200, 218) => -3.8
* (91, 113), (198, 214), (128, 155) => 5.4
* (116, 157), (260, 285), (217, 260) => -2.1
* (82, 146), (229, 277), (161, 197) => -0.5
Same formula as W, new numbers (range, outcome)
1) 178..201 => 85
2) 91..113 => 73.7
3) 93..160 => 67.2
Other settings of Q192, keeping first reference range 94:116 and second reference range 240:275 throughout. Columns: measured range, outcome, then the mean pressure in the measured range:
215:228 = -2.2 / 84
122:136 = -1.1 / 78.8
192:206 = -3.4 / 89.5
